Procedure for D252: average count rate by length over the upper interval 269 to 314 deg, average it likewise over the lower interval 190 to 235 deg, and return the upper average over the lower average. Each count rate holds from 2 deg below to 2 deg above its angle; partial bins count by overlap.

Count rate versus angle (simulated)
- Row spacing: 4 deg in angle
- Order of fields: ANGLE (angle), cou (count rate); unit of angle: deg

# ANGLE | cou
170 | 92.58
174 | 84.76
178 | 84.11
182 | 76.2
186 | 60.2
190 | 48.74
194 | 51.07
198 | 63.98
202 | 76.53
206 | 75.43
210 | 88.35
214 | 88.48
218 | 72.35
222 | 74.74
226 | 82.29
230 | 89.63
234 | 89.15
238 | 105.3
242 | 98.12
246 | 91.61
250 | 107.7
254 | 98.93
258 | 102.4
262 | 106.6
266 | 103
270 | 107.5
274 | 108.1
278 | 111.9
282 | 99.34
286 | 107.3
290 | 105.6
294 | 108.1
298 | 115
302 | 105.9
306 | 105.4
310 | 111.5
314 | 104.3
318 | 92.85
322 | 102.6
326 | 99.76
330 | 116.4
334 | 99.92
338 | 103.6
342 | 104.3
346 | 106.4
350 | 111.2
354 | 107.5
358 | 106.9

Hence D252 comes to 1.4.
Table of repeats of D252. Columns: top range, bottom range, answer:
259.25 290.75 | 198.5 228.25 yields 1.34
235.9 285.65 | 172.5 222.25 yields 1.43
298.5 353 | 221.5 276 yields 1.07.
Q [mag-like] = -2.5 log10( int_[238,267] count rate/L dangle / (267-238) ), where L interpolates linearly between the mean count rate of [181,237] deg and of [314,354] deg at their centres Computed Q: -0.19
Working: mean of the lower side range 74.6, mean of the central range 101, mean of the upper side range 104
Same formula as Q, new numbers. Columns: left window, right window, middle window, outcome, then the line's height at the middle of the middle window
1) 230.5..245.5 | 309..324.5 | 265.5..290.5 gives -0.08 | 99.2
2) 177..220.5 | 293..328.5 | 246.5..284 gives -0.15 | 91.3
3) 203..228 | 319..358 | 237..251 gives -0.16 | 86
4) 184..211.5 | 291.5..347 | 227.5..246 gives -0.20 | 78.6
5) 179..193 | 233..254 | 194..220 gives 0.01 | 75.8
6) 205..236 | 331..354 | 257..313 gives -0.13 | 94.9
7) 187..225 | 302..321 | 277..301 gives -0.12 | 96.8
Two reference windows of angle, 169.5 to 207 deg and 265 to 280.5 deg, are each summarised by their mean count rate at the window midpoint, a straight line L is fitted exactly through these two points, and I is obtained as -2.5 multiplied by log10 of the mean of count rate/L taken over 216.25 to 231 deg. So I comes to 0.09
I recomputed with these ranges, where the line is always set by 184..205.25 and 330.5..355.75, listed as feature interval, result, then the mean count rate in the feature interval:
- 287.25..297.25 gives -0.19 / 108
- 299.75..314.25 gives -0.13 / 107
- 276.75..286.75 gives -0.20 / 106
